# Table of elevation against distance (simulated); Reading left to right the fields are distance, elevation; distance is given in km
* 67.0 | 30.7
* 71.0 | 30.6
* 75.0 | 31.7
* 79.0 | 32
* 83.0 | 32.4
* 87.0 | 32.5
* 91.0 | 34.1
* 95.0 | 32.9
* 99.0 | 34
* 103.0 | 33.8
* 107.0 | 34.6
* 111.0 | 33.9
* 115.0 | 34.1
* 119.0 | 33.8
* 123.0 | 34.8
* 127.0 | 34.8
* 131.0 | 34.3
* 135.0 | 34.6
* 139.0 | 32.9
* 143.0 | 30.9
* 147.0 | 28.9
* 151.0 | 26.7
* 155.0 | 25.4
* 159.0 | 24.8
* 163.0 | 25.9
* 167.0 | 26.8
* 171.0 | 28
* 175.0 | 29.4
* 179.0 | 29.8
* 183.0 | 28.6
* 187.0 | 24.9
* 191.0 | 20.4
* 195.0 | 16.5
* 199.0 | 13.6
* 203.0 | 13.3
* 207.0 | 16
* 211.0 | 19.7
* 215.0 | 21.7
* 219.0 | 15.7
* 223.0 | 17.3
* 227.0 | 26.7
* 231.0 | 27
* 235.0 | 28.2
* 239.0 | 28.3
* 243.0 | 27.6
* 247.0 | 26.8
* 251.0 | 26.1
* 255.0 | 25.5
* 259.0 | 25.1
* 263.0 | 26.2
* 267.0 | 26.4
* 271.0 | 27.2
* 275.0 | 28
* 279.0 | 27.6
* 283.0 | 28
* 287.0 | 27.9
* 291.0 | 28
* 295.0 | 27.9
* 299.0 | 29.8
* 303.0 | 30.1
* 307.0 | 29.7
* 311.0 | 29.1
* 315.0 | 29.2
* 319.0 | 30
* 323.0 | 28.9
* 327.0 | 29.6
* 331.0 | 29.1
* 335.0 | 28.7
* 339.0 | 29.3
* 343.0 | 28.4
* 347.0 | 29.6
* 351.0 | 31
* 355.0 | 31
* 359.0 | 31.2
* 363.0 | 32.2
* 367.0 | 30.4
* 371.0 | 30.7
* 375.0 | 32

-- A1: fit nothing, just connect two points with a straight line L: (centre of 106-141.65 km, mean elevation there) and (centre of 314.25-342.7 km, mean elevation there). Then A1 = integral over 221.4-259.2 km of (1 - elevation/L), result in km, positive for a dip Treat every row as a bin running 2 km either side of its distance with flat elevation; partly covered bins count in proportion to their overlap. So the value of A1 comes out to 6.4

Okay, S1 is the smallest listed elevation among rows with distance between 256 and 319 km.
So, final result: 25.1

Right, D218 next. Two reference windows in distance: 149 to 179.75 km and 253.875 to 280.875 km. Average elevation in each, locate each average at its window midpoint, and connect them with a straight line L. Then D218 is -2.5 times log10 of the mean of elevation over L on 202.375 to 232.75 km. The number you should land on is 0.32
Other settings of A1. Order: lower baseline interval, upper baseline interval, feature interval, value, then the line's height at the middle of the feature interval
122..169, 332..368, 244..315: 5.8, 30.1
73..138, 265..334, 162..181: 2.3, 31.9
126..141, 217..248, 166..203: 7.4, 29.2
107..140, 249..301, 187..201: 5.9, 31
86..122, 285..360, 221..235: 3.1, 31.3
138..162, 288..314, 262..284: 1.2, 28.9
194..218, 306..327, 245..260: -2.6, 22.1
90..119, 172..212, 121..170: -3.3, 28.1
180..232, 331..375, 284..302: -1.6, 26.1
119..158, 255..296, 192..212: 9.2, 29.4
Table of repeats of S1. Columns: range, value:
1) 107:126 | 33.8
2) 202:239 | 13.3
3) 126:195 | 16.5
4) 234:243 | 27.6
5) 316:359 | 28.4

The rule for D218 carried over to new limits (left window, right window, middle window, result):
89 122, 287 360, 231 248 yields 0.13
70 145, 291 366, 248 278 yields 0.17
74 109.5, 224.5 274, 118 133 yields -0.09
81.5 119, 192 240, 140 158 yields 0.00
